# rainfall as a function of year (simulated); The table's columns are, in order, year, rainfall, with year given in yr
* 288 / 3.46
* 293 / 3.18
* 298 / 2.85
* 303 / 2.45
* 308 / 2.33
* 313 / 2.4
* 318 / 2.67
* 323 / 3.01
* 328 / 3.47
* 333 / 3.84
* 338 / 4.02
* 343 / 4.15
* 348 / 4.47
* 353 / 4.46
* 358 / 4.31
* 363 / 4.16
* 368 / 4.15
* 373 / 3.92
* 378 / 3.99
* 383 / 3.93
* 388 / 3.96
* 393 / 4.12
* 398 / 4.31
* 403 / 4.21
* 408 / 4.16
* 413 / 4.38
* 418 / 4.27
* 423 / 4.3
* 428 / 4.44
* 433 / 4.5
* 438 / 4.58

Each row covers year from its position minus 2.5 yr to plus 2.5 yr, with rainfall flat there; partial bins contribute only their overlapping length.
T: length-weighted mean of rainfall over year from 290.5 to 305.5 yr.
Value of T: 2.83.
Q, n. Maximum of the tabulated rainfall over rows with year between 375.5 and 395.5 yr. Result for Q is 4.12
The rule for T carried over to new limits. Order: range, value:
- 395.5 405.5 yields 4.26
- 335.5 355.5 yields 4.28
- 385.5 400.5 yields 4.13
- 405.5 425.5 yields 4.28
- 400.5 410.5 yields 4.19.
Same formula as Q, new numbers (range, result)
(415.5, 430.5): 4.44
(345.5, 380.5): 4.47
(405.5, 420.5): 4.38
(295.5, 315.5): 2.85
